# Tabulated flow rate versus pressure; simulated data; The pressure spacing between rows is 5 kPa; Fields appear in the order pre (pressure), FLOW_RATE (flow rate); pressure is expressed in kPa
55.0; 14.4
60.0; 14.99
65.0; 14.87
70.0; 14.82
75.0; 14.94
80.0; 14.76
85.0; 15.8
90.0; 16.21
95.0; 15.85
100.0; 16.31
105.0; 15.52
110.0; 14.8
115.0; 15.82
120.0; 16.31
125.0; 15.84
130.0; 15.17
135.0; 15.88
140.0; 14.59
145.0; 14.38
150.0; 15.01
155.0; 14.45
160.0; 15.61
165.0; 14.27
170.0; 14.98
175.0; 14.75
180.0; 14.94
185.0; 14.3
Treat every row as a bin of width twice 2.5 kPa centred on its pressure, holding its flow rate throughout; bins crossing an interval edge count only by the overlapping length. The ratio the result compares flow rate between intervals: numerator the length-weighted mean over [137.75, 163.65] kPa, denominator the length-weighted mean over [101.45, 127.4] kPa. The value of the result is 0.94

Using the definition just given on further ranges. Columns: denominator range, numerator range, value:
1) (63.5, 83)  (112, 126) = 1.07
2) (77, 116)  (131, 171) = 0.95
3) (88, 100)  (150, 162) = 0.93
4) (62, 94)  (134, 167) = 0.97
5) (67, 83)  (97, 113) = 1.05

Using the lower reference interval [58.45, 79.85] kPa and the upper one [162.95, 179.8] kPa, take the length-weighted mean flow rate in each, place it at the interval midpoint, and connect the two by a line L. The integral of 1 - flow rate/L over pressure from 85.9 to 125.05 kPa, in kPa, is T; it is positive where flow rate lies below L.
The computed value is -2.7 kPa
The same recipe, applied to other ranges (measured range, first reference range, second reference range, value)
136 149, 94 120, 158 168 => 0.4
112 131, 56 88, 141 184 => -1.2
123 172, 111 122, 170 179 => 1.0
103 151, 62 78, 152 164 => -1.4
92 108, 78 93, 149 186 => -0.4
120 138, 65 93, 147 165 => -0.8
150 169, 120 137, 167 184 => 0.4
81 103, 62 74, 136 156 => -1.7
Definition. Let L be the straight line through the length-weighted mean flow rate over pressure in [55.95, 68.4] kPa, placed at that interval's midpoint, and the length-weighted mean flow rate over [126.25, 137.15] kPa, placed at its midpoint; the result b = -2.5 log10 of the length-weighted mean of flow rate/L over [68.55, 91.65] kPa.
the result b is -0.02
